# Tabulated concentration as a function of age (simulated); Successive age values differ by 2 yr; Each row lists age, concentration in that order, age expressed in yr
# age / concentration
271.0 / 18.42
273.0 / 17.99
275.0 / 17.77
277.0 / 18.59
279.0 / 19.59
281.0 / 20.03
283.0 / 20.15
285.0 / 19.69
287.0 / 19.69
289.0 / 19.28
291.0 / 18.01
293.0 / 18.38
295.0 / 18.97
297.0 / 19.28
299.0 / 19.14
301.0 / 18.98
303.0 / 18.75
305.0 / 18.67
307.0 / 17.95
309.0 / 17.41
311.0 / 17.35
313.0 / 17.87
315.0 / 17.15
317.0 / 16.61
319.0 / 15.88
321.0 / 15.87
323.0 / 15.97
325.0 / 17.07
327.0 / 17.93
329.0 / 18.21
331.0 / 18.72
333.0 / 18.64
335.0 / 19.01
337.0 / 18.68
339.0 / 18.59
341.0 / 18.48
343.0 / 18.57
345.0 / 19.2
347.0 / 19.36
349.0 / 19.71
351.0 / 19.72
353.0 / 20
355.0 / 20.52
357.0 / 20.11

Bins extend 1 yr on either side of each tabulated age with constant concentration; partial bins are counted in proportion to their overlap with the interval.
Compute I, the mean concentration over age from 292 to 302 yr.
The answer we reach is 18.9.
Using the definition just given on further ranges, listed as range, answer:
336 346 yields 18.7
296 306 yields 19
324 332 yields 18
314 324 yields 16.3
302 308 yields 18.5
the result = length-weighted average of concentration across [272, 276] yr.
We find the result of 17.9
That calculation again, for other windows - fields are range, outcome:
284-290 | 19.6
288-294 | 18.6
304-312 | 17.8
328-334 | 18.5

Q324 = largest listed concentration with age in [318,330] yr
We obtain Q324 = 18.21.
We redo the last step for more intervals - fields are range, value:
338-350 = 19.71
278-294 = 20.15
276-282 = 20.03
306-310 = 17.95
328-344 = 19.01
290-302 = 19.28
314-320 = 17.15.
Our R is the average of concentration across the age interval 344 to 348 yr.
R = 19.3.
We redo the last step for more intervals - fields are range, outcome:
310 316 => 17.5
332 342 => 18.7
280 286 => 20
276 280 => 19.1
